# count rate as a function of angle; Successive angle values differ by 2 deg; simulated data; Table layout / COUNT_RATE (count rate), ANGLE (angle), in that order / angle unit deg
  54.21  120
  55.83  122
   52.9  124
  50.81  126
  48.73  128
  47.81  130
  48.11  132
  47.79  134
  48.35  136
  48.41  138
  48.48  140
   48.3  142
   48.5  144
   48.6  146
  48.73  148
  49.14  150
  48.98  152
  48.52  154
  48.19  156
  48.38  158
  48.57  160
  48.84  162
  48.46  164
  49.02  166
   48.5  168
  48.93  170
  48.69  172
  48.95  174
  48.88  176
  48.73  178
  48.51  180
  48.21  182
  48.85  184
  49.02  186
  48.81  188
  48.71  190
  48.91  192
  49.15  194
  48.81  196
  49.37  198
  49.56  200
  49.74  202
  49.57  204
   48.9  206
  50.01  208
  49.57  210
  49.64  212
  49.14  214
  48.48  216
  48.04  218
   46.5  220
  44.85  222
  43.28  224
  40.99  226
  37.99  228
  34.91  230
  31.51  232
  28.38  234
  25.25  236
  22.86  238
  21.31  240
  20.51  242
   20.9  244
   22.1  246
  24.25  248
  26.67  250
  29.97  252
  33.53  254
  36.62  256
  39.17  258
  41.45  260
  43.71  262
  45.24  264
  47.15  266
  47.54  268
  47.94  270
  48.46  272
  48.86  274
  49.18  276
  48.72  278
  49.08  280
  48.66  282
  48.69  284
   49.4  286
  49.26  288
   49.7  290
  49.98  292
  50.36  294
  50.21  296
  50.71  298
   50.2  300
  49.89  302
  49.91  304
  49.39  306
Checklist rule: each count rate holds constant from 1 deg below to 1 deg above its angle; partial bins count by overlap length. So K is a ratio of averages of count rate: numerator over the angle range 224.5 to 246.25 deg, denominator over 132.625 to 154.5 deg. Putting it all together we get 0.59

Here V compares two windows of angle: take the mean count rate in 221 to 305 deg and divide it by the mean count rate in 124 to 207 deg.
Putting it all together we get 0.8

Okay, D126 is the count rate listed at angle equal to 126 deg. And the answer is 50.81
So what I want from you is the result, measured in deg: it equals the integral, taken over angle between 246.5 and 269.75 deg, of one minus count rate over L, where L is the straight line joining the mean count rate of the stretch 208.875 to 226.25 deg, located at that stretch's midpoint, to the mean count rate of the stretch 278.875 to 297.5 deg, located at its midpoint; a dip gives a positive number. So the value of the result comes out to 5.2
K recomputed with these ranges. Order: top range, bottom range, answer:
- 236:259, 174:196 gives 0.55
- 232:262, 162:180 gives 0.59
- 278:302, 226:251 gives 1.84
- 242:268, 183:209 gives 0.70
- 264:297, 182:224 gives 1.00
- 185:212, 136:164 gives 1.01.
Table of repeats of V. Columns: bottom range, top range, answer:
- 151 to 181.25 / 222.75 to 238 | 0.70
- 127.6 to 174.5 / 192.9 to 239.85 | 0.88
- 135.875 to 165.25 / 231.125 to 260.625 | 0.58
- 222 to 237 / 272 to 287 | 1.39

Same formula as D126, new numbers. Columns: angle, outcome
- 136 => 48.35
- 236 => 25.25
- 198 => 49.37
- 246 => 22.1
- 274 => 48.86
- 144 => 48.5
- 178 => 48.73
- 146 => 48.6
